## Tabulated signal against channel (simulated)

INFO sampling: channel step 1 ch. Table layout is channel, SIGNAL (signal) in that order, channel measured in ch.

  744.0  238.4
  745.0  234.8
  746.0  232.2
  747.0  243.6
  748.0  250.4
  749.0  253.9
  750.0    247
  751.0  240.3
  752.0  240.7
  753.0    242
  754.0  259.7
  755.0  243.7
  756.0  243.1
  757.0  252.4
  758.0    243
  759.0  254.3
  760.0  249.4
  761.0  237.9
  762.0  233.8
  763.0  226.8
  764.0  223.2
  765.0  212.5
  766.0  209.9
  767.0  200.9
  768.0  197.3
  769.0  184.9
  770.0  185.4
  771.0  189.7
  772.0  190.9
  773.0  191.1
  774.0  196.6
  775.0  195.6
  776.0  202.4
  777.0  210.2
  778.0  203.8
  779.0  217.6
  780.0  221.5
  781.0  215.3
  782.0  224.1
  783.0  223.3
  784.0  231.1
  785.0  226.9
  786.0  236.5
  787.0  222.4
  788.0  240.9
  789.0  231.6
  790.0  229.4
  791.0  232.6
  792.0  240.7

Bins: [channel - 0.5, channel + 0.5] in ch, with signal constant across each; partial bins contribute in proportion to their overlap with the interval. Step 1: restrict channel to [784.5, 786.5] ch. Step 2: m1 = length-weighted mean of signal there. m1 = 232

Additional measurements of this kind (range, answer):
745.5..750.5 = 245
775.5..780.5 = 211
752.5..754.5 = 251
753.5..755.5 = 252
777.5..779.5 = 211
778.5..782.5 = 220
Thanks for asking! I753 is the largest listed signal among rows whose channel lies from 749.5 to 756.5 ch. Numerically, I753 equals 259.7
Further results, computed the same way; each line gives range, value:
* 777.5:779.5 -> 217.6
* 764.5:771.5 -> 212.5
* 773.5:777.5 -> 210.2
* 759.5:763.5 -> 249.4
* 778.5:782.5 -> 224.1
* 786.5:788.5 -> 240.9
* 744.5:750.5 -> 253.9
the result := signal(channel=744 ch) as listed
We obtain 238.4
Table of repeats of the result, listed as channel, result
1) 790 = 229.4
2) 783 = 223.3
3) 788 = 240.9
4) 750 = 247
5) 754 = 259.7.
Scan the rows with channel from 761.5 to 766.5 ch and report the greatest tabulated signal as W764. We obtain 233.8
